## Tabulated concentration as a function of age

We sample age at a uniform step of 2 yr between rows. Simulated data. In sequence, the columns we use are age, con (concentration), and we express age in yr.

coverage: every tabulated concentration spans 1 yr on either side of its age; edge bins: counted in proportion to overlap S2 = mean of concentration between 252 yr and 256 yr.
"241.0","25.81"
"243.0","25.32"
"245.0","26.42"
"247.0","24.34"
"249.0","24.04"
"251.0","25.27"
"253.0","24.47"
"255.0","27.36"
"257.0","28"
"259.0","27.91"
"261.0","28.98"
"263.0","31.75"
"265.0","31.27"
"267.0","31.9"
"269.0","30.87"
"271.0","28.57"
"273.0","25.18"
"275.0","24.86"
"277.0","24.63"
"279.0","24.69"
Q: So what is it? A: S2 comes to 25.9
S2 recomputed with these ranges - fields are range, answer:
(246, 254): 24.5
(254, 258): 27.7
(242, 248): 25.4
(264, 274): 29.6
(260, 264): 30.4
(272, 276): 25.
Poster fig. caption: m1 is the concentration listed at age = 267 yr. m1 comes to 31.9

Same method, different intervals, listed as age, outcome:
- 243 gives 25.32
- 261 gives 28.98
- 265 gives 31.27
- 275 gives 24.86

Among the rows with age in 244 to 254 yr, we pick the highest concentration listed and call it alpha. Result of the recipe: 26.42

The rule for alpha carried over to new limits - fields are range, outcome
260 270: 31.9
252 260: 28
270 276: 28.57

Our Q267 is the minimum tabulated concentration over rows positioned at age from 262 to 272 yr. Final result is 28.57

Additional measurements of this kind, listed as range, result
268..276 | 24.86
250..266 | 24.47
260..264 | 28.98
